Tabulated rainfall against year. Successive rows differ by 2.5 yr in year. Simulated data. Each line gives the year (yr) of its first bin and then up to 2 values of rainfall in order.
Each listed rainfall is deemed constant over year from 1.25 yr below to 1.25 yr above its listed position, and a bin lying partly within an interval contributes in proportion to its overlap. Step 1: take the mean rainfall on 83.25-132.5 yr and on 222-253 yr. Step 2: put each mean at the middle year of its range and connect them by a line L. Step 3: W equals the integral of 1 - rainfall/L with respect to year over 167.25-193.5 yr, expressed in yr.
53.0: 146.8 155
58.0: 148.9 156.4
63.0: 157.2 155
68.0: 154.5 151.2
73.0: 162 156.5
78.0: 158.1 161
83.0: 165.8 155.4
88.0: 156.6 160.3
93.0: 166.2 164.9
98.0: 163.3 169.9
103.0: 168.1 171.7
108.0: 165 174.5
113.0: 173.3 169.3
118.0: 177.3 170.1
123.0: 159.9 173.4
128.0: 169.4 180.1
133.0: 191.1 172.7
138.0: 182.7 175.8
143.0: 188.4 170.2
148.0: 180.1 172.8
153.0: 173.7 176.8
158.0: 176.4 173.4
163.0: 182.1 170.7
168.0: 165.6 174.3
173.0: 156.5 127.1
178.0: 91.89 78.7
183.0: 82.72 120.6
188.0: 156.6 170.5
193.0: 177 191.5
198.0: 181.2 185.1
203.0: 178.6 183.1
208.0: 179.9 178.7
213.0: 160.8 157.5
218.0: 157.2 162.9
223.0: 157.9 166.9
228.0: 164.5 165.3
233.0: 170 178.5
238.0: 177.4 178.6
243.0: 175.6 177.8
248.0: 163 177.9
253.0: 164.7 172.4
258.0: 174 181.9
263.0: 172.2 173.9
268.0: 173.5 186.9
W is 5.4 yr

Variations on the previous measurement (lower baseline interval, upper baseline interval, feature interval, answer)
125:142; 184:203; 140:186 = 5.0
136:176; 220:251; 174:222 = 4.9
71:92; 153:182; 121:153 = -4.4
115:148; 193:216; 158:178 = 1.9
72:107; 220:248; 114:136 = -1.2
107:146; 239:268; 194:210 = -0.8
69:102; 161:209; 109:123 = -1.1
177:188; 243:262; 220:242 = -2.7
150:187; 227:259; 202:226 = -0.8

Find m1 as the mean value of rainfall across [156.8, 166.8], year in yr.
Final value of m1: 176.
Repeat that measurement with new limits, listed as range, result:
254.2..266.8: 175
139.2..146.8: 178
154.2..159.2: 177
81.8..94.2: 161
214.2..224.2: 159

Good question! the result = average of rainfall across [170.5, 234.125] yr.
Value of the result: 156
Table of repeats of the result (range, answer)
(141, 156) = 177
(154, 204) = 156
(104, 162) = 175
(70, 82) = 158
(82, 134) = 169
